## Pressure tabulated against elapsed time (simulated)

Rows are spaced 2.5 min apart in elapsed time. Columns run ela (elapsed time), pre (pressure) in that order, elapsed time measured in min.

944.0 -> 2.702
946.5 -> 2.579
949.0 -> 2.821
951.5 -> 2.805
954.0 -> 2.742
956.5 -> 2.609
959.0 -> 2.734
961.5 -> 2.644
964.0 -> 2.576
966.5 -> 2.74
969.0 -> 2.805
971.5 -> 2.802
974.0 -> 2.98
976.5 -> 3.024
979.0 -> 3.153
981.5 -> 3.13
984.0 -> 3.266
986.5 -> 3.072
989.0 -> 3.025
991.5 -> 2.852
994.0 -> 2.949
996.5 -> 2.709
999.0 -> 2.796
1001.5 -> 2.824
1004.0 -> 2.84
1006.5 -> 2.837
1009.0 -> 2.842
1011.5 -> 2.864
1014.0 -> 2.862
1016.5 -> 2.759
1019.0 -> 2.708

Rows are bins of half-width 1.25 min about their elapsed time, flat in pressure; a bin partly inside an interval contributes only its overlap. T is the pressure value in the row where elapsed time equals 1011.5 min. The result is 2.864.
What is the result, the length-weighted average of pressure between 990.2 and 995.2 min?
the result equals 2.9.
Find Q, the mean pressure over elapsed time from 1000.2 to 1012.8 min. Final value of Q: 2.84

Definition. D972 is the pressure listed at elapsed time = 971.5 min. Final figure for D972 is 2.802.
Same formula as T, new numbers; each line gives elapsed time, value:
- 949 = 2.821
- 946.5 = 2.579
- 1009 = 2.842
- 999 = 2.796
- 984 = 3.266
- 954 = 2.742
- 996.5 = 2.709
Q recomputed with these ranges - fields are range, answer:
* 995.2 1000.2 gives 2.75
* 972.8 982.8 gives 3.07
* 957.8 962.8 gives 2.69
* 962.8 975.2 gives 2.78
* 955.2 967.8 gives 2.66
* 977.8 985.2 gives 3.18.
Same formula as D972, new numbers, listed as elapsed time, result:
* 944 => 2.702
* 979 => 3.153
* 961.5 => 2.644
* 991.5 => 2.852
